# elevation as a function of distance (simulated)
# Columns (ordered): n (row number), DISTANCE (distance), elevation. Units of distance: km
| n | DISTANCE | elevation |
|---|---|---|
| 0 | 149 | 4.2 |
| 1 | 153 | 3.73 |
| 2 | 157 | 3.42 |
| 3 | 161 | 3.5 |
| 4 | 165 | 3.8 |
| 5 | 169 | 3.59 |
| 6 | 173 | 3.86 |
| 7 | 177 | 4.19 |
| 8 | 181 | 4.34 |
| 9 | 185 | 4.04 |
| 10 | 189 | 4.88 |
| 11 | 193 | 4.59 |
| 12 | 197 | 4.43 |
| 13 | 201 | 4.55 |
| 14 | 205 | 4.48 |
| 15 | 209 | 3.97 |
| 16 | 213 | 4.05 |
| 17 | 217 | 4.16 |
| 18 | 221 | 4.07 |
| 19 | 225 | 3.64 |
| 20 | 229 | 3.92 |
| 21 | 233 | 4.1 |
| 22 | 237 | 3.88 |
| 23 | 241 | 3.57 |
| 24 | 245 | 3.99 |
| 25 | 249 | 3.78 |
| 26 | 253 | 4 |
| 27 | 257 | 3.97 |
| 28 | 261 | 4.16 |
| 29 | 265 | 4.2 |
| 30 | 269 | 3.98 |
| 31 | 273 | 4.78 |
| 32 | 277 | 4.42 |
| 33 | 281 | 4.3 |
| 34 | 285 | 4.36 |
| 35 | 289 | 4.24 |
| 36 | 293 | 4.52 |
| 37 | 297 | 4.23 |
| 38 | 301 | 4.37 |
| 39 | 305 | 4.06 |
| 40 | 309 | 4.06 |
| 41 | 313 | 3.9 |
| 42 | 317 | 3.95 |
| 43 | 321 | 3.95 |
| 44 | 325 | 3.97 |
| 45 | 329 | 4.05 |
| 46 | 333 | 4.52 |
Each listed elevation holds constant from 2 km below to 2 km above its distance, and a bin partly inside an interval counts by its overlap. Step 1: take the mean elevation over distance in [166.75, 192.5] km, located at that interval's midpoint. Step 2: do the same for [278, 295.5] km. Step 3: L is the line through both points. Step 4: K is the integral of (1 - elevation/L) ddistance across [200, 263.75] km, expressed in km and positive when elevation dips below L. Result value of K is 3.72 km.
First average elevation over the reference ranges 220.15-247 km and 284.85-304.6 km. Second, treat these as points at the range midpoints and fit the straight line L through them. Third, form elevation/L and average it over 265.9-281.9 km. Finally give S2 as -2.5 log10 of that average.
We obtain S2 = -0.05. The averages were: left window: 3.87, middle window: 4.36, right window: 4.32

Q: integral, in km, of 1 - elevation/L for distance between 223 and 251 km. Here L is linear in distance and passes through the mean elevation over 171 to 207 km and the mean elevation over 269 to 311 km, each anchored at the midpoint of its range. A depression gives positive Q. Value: 3.26 km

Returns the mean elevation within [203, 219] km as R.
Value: 4.17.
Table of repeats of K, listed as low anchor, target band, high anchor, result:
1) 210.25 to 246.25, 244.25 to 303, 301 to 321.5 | -3.6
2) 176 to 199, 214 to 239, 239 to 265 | 1.0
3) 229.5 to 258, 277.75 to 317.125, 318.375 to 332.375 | -2.2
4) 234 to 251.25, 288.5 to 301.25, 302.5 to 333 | -1.2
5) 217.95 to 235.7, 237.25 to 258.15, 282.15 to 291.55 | 1.1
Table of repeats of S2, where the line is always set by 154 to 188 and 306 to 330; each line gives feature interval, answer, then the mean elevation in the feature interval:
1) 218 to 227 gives 0.01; 3.89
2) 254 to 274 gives -0.06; 4.18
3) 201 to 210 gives -0.11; 4.33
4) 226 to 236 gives -0.01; 3.96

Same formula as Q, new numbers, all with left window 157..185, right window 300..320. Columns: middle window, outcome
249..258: 0.07 km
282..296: -1.18 km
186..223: -4.19 km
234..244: 0.41 km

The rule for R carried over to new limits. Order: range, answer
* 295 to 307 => 4.22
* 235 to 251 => 3.8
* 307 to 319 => 3.97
